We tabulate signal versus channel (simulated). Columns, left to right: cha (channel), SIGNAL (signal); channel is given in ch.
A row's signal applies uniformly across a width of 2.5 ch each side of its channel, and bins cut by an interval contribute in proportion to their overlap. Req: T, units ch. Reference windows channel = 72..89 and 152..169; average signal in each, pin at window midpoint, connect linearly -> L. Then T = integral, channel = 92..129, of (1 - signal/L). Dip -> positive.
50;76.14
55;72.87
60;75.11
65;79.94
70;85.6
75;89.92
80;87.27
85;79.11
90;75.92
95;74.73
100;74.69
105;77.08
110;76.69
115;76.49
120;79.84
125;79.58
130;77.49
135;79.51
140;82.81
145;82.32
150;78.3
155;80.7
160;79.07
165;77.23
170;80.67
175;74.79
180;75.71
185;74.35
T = 2.5 ch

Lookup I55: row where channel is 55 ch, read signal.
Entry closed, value 72.87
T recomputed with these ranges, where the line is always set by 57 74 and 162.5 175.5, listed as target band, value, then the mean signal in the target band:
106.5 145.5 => 0.0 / 79.1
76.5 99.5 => 0.3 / 79.3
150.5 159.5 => -0.2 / 79.8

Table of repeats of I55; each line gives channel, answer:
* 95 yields 74.73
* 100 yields 74.69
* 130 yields 77.49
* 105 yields 77.08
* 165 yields 77.23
